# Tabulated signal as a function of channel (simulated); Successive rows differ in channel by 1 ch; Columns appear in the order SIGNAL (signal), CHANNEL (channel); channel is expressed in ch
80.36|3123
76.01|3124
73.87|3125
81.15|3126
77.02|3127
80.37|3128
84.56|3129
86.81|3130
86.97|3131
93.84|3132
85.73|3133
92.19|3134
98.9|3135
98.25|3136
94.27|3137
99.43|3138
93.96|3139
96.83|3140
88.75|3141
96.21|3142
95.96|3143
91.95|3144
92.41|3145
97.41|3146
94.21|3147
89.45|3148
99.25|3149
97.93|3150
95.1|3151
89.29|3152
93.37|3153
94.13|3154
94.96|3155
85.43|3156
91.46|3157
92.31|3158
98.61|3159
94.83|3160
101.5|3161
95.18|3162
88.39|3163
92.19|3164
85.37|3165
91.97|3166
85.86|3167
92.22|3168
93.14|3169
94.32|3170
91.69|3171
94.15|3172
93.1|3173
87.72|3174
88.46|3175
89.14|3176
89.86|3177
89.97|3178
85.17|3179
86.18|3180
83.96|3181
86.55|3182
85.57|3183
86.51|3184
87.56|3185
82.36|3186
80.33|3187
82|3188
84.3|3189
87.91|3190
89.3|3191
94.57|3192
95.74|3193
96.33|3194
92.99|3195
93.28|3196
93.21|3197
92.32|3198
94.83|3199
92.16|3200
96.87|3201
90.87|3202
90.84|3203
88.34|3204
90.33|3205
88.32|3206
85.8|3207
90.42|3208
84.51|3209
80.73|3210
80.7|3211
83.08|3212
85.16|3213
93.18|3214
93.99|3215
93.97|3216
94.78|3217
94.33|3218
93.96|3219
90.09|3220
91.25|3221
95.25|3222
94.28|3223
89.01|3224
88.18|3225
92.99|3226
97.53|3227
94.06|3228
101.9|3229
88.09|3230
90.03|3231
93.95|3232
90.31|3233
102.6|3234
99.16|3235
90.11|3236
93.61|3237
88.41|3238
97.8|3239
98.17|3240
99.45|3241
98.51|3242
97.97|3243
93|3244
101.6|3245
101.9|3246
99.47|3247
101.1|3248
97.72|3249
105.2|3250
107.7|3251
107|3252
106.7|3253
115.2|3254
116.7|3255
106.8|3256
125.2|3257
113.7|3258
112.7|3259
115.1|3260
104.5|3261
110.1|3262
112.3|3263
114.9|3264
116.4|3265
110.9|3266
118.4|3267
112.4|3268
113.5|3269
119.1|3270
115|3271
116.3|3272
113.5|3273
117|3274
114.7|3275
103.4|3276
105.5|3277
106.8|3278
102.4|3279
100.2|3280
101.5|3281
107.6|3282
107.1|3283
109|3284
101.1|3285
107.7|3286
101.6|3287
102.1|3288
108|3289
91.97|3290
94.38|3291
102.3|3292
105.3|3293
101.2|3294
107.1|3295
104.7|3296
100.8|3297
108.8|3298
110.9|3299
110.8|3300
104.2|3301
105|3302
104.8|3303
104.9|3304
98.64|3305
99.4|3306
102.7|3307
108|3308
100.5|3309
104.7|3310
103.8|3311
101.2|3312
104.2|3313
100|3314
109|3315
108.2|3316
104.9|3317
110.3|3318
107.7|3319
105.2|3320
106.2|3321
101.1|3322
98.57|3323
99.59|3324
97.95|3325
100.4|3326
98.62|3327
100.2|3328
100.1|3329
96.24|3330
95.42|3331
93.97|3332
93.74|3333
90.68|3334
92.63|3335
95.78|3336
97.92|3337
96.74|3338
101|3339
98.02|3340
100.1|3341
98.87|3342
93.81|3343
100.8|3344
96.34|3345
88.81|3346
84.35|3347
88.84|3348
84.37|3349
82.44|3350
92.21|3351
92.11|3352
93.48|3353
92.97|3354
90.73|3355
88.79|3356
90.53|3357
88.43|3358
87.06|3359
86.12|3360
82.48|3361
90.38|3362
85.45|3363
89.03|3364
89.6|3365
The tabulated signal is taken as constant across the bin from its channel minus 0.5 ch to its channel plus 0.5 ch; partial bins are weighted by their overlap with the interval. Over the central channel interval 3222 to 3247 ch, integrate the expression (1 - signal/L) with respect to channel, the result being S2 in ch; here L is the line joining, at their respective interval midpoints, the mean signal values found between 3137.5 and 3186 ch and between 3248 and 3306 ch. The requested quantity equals 1.7 ch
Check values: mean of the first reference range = 91.8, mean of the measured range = 95.2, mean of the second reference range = 108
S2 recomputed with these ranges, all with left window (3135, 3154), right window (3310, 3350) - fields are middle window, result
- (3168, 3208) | 2.5 ch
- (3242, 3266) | -2.7 ch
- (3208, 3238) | 1.5 ch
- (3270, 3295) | -2.2 ch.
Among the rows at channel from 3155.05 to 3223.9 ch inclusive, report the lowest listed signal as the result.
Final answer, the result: 80.33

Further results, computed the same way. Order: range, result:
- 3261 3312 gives 91.97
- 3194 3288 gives 80.7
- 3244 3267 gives 93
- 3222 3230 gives 88.09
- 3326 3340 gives 90.68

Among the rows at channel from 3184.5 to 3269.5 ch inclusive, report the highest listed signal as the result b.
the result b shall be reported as 125.2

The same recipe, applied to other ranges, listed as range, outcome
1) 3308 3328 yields 110.3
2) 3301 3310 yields 108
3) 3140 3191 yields 101.5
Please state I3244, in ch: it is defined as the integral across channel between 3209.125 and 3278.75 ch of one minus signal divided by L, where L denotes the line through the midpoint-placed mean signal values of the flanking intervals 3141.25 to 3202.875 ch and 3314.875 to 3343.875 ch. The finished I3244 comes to -4.6 ch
